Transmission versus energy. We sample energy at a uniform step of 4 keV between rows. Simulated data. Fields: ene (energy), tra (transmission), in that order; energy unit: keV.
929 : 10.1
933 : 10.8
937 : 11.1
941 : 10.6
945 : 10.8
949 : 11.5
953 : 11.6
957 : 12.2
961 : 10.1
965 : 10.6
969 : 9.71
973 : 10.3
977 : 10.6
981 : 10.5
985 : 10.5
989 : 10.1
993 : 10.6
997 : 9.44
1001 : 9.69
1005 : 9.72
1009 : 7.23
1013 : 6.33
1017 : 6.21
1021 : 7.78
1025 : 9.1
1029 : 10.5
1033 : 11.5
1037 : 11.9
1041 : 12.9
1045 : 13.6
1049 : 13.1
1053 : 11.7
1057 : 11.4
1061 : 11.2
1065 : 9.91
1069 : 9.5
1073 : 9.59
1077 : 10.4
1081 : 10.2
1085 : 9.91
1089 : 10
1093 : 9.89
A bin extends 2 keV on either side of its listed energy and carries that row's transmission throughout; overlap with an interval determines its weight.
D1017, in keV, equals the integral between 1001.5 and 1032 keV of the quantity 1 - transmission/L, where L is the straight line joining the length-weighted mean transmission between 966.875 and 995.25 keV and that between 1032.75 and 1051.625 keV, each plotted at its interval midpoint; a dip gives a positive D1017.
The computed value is 8.8 keV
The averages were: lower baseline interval 10.3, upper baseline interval 12.7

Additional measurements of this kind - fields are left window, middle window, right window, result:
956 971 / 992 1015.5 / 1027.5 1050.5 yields 5.6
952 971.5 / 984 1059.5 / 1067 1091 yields 1.1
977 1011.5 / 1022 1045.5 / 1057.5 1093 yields -3.2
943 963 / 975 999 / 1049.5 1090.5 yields 1.6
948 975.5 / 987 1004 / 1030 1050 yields 2.3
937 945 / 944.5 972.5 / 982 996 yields -0.7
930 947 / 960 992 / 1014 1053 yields 1.3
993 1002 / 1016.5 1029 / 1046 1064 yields 2.8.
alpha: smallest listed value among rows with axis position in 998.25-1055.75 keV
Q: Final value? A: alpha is 6.21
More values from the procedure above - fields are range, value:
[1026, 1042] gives 10.5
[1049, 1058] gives 11.4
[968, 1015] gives 6.33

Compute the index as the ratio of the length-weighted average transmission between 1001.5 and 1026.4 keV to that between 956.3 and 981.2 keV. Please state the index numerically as 0.74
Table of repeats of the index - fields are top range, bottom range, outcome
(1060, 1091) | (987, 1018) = 1.15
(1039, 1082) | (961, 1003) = 1.10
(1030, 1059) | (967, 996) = 1.19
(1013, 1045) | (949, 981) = 0.93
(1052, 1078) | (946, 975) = 0.97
